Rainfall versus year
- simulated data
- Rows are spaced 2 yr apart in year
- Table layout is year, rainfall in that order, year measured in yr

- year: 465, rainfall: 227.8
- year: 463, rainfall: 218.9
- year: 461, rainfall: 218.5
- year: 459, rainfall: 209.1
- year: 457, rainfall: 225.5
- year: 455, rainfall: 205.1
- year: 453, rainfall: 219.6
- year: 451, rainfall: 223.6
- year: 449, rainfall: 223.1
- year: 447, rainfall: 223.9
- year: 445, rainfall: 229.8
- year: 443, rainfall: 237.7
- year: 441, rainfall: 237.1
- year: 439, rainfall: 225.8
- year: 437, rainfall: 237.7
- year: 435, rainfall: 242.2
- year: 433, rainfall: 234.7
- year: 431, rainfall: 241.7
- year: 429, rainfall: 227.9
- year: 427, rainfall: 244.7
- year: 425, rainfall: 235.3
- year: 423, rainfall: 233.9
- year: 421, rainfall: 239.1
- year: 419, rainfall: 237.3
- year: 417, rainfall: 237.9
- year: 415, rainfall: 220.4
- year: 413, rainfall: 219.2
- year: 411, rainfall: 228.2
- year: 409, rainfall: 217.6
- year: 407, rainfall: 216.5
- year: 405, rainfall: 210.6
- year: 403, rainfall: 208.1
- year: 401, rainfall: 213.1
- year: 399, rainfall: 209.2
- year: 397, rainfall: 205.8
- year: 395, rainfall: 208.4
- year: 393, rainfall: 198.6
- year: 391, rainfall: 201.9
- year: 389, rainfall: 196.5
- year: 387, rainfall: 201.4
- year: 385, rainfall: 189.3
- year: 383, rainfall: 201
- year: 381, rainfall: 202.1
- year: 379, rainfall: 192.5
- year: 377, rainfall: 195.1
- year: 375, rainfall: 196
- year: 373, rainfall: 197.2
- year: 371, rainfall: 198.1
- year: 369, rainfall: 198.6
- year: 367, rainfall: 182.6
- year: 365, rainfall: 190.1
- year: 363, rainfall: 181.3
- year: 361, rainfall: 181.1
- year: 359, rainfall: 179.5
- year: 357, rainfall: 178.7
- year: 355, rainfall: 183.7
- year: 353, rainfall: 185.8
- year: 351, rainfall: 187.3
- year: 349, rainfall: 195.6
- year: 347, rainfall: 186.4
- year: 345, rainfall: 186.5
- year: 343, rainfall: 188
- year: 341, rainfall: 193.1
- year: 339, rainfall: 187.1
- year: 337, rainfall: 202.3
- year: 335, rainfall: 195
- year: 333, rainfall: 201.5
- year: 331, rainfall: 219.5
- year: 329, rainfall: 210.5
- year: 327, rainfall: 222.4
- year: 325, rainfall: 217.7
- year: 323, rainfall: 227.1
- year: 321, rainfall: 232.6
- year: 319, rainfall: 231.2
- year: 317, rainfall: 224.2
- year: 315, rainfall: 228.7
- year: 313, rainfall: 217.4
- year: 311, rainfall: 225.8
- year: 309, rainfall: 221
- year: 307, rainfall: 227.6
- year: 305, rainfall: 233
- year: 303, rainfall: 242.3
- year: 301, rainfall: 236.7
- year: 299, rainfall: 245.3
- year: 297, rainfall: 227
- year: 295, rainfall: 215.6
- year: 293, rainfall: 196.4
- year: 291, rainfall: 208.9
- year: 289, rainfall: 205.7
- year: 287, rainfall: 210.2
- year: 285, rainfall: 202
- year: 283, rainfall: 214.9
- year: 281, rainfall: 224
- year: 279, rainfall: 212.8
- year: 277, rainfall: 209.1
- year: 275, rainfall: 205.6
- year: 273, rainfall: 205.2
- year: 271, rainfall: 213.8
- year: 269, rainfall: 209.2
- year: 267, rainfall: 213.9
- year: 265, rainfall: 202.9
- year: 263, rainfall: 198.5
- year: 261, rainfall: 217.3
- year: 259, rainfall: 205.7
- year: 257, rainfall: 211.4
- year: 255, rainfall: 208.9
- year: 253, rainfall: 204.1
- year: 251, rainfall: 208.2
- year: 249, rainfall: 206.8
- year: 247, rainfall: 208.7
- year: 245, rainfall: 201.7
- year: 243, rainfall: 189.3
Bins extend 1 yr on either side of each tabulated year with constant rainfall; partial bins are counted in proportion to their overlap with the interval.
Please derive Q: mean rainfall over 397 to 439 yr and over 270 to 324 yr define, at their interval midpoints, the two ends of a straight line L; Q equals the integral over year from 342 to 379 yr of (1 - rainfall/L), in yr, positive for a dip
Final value 5.8 yr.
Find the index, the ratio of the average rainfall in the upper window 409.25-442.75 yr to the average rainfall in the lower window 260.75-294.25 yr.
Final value 1.1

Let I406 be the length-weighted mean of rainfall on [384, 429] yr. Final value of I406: 217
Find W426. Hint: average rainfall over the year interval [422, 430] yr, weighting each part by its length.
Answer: 235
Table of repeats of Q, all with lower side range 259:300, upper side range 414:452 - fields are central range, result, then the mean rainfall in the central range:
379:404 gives 2.75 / 203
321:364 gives 4.66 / 197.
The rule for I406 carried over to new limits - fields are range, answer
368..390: 197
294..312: 230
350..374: 187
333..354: 191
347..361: 185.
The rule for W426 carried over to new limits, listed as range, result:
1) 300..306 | 237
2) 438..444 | 234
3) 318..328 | 226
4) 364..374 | 193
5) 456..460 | 217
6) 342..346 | 187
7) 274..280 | 209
